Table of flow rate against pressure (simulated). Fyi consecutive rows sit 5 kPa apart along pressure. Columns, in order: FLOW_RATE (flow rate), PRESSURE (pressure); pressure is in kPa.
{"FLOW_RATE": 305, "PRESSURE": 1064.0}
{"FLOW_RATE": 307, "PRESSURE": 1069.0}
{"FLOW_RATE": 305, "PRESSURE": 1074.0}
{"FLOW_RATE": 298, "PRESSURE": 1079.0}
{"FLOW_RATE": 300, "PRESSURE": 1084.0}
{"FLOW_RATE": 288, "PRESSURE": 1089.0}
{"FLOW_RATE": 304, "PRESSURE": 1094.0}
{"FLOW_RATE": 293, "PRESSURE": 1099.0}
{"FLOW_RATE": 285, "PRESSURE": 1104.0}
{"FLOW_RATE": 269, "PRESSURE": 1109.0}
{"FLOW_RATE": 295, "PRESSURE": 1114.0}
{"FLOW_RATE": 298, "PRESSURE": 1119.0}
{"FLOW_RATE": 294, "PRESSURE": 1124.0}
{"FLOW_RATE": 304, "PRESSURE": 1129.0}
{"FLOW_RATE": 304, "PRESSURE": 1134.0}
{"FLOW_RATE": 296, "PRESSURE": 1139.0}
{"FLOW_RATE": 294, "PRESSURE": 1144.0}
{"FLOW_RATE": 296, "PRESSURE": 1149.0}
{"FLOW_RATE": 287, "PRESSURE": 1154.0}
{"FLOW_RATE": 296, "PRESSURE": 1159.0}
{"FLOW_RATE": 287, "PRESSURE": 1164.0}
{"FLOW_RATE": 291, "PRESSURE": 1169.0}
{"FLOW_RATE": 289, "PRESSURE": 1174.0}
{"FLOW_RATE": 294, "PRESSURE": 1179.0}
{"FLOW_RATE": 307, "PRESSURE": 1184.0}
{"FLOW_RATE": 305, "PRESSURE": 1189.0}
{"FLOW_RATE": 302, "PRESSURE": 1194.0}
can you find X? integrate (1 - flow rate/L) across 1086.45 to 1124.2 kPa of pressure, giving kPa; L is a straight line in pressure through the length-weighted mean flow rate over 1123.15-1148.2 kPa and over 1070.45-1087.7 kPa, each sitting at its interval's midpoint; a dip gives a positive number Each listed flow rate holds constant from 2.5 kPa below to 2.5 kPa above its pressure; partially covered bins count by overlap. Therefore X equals 1.13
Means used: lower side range 300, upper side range 299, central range 291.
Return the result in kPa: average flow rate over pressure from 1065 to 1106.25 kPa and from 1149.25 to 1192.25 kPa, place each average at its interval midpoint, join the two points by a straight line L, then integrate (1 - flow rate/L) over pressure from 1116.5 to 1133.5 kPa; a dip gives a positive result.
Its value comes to -0.2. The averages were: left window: 298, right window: 295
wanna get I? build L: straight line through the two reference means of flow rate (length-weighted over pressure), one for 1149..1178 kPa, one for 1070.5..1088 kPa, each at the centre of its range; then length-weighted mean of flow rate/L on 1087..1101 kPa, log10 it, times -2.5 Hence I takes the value 0.01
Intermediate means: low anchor 300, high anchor 291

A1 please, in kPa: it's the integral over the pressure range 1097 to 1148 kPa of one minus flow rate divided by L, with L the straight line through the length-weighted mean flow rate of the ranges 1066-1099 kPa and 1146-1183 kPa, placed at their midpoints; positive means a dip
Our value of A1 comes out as 0.5 kPa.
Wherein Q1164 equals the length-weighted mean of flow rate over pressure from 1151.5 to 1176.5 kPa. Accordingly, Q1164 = 290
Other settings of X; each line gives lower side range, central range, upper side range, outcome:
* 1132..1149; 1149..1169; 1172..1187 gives 0.44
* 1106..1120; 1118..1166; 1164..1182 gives -1.18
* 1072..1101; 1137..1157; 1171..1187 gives 0.26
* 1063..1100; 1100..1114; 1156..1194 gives 0.80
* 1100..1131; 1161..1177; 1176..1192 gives 0.53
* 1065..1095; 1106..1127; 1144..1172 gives 0.50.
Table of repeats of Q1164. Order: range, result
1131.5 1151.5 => 298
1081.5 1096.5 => 297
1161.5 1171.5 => 289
